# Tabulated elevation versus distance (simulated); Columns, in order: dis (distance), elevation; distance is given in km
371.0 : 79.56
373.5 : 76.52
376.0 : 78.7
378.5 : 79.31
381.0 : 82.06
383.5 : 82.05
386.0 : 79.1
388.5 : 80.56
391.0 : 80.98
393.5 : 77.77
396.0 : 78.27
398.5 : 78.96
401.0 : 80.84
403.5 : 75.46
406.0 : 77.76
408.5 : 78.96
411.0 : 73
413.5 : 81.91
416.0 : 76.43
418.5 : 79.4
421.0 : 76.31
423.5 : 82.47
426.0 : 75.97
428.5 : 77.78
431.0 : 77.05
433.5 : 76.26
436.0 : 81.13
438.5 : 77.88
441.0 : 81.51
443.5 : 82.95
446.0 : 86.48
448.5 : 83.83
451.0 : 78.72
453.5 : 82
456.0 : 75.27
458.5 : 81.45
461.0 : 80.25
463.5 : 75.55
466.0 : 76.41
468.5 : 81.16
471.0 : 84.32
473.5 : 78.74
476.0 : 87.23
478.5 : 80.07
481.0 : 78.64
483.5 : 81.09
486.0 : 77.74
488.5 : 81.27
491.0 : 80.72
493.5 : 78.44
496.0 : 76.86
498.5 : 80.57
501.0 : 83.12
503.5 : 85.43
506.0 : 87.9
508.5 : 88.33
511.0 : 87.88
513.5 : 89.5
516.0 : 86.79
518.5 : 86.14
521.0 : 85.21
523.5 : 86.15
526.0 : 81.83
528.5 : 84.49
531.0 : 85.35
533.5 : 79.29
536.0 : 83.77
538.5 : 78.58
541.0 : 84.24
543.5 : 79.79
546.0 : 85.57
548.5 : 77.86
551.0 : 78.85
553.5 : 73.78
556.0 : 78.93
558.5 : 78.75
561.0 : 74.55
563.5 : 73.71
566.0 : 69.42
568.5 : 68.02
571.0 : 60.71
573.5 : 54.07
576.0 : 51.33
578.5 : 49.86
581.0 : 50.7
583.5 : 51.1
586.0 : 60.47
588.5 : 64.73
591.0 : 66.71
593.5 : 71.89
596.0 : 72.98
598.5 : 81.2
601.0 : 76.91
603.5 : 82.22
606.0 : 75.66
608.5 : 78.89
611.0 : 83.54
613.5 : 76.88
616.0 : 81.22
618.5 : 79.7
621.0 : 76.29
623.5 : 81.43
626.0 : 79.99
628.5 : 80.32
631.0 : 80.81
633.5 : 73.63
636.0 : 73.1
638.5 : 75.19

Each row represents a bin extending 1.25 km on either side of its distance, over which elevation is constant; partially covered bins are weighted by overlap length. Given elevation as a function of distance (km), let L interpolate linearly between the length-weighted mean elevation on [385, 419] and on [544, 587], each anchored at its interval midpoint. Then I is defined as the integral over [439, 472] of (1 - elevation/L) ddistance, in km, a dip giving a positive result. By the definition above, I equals -2.59 km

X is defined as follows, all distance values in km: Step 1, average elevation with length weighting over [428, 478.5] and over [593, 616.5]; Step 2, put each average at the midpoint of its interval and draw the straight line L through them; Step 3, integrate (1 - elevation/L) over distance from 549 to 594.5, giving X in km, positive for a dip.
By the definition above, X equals 7.6 km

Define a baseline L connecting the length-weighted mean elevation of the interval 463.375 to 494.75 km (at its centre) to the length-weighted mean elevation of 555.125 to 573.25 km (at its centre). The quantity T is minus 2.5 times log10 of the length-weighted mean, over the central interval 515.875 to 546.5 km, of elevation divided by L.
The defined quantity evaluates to -0.12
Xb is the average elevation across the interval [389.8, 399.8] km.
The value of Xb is 79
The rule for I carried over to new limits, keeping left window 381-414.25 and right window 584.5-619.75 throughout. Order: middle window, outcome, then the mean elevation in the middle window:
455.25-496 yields -1.3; 79.9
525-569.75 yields -1.5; 78.7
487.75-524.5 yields -3.6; 84.3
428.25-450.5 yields -0.7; 80.6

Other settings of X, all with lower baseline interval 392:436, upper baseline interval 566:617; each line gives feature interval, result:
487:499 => -0.97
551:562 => -1.08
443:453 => -0.90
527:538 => -1.79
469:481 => -1.21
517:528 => -1.99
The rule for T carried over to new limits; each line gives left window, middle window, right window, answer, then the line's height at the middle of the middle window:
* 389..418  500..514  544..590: -0.22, 71.2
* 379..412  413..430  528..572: 0.00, 78.7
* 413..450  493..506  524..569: -0.03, 79.3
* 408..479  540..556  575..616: -0.11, 72.3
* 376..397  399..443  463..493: 0.02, 80.1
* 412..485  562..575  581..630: 0.16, 75.6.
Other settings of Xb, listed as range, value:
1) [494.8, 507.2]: 82.8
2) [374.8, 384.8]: 80.5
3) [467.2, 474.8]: 81.4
